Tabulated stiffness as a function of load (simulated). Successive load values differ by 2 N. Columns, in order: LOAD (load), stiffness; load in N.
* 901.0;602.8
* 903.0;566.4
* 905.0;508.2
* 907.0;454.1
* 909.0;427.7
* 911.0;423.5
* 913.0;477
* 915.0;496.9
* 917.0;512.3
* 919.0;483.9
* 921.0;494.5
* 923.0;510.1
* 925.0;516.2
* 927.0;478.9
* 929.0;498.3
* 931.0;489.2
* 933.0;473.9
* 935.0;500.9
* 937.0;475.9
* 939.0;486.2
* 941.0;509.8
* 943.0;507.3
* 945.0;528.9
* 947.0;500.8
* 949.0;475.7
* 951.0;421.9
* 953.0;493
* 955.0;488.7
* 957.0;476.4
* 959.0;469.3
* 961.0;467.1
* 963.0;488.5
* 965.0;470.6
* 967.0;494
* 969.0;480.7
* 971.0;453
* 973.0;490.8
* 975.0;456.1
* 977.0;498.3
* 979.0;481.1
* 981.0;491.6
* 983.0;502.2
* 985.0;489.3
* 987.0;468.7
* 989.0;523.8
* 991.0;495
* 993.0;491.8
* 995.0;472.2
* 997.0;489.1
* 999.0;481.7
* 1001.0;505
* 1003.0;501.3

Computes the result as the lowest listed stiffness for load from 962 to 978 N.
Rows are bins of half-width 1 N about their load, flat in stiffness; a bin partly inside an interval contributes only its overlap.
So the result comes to 453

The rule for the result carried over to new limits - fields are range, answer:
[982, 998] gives 468.7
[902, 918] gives 423.5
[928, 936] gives 473.9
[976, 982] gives 481.1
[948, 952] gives 421.9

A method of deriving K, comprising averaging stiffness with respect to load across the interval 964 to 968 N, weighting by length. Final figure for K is 482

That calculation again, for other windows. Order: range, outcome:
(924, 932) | 496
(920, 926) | 507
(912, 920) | 493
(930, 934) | 482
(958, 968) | 478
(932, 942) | 489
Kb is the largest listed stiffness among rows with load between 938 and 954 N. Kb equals 528.9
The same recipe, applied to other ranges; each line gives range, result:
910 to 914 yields 477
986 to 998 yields 523.8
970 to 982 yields 498.3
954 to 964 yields 488.7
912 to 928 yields 516.2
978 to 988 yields 502.2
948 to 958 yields 493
